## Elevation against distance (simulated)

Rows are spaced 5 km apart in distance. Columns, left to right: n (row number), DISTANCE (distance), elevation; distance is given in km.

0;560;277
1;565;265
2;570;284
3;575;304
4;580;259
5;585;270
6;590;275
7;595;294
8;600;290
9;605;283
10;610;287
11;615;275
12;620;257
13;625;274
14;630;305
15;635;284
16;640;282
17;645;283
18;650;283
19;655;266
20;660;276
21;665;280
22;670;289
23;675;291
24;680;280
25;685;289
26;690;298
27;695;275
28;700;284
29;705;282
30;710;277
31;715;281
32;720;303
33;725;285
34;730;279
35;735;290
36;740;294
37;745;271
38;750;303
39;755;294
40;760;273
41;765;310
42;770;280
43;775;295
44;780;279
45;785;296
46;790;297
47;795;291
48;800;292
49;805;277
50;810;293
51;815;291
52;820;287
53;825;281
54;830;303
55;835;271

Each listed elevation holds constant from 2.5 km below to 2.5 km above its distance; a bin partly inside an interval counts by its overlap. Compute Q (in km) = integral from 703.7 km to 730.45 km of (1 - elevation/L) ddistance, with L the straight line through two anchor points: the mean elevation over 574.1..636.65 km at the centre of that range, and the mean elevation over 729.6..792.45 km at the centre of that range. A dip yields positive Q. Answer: 0.2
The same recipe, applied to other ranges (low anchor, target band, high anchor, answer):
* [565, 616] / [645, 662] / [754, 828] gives 0.5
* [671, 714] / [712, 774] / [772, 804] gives -0.2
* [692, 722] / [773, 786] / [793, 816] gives -0.1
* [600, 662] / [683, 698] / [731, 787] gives -0.2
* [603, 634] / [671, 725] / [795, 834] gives -0.5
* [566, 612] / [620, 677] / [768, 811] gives 0.5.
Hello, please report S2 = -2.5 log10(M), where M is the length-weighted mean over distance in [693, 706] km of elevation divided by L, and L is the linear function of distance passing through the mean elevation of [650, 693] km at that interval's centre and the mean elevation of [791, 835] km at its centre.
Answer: 0.02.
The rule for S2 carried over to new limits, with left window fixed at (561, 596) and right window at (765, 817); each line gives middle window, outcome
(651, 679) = 0.01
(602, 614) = -0.02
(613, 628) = 0.04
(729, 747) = 0.01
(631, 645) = -0.02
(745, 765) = -0.01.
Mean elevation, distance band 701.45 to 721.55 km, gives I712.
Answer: 285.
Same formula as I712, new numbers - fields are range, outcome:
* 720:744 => 288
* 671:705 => 286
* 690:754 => 286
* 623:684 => 283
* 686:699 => 286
